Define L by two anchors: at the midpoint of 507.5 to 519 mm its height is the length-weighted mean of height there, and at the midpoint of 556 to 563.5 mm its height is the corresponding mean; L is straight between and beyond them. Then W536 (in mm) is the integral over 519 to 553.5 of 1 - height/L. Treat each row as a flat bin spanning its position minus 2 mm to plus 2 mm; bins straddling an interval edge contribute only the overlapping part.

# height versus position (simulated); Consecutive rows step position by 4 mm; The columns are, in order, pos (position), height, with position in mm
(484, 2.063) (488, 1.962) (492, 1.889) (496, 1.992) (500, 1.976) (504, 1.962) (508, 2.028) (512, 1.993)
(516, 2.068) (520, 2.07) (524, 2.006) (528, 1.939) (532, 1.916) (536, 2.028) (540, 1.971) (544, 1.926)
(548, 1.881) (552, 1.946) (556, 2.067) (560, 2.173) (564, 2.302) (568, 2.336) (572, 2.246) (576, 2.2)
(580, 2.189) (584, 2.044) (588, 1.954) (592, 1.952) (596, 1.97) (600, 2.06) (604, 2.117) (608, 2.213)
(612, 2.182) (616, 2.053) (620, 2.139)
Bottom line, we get 2.3 mm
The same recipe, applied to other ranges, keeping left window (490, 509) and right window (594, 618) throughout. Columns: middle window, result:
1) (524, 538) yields 0.3 mm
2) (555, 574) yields -1.7 mm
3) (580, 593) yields 0.4 mm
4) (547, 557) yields 0.3 mm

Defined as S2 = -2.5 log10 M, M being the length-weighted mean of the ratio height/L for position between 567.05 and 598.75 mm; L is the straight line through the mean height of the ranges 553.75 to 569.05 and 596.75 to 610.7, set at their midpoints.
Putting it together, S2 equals 0.03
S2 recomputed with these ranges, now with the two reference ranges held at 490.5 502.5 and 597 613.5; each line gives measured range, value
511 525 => -0.026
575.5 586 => -0.023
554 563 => -0.044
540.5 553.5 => 0.063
